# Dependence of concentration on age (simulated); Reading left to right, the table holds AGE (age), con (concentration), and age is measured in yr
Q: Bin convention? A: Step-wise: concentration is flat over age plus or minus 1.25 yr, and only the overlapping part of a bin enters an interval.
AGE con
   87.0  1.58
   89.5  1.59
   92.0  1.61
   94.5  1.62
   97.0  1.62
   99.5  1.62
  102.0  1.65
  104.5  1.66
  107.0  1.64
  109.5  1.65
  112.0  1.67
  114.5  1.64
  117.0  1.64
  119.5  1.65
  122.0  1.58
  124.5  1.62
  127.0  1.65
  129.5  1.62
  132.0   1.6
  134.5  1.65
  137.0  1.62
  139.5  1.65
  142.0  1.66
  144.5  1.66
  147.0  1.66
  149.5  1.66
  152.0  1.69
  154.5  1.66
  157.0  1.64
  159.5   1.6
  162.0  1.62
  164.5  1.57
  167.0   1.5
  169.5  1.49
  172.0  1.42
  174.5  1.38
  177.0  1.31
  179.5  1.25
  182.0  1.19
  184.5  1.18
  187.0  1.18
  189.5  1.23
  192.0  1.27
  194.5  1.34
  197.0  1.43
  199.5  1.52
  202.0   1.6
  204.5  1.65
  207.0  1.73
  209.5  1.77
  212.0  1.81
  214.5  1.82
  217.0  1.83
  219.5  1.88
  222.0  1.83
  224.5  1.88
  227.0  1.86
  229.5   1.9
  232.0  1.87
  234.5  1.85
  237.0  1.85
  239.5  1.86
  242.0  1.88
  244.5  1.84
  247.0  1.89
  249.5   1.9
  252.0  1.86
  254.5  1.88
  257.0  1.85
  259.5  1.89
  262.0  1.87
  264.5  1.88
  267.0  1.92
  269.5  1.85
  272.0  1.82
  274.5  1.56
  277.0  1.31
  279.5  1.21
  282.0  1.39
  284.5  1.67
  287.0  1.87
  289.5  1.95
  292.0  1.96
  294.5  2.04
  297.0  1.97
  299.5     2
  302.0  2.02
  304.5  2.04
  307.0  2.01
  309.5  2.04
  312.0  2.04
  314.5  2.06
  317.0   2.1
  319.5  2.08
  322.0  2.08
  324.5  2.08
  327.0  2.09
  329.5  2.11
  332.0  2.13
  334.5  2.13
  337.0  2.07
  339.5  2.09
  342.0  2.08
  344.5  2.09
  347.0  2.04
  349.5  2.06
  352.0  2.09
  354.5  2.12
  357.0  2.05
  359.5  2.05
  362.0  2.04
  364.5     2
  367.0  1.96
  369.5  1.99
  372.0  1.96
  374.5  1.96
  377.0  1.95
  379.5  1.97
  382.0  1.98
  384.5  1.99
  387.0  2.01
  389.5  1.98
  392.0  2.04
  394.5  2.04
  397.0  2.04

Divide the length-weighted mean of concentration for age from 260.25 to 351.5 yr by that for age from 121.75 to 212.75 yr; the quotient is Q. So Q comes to 1.27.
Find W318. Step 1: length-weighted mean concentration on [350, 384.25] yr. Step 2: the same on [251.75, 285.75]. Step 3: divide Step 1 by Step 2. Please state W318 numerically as 1.2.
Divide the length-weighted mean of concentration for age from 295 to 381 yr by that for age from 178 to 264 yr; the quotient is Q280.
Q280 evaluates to 1.21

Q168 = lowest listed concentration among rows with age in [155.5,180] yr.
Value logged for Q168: 1.25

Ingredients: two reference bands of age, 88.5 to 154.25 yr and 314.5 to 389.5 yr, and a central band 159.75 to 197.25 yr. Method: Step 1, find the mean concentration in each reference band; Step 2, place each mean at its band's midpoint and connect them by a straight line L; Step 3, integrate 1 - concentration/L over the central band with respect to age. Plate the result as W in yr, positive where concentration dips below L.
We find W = 8.1 yr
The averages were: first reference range 1.64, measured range 1.36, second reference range 2.05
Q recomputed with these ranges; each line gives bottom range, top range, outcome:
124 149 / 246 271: 1.15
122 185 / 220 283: 1.16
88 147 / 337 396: 1.24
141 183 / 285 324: 1.32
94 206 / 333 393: 1.32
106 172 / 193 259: 1.10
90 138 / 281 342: 1.23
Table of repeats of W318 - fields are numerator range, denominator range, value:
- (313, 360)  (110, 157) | 1.27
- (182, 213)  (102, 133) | 0.89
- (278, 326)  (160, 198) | 1.41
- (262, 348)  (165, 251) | 1.19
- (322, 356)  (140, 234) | 1.32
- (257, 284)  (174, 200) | 1.30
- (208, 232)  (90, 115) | 1.13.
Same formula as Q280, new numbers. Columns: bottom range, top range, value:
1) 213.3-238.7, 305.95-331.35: 1.12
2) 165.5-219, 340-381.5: 1.37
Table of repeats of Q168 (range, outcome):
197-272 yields 1.43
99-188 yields 1.18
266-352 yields 1.21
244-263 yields 1.84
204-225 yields 1.65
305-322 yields 2.01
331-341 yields 2.07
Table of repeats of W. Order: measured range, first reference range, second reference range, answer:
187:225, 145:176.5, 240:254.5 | 2.5 yr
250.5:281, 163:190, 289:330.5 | 1.1 yr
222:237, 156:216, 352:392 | -2.5 yr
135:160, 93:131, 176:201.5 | -2.9 yr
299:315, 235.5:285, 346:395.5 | -1.4 yr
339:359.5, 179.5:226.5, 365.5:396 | -1.8 yr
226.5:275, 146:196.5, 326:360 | -3.4 yr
